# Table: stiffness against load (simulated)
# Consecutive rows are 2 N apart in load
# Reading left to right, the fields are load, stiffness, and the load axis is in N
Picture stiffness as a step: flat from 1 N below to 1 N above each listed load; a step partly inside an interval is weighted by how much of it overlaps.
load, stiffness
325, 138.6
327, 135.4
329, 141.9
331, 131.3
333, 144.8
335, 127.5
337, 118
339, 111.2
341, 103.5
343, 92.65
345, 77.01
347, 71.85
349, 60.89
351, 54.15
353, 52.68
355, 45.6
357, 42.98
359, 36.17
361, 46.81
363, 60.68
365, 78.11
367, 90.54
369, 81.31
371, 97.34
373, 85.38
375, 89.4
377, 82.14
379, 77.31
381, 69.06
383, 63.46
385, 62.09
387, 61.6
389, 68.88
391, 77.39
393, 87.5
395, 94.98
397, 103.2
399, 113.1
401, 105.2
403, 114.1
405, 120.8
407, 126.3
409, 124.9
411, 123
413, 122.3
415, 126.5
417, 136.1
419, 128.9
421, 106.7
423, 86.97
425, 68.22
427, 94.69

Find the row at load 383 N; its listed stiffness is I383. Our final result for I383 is 63.46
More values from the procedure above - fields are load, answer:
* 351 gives 54.15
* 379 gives 77.31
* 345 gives 77.01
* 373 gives 85.38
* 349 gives 60.89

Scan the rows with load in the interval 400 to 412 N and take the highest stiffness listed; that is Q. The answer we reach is 126.3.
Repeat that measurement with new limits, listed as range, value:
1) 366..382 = 97.34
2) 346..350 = 71.85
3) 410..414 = 123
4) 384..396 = 94.98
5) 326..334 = 144.8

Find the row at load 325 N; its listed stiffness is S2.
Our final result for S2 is 138.6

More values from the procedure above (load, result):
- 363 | 60.68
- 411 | 123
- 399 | 113.1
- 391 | 77.39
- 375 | 89.4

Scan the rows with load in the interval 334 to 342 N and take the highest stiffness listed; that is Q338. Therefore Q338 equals 127.5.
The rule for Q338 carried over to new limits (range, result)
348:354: 60.89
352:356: 52.68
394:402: 113.1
